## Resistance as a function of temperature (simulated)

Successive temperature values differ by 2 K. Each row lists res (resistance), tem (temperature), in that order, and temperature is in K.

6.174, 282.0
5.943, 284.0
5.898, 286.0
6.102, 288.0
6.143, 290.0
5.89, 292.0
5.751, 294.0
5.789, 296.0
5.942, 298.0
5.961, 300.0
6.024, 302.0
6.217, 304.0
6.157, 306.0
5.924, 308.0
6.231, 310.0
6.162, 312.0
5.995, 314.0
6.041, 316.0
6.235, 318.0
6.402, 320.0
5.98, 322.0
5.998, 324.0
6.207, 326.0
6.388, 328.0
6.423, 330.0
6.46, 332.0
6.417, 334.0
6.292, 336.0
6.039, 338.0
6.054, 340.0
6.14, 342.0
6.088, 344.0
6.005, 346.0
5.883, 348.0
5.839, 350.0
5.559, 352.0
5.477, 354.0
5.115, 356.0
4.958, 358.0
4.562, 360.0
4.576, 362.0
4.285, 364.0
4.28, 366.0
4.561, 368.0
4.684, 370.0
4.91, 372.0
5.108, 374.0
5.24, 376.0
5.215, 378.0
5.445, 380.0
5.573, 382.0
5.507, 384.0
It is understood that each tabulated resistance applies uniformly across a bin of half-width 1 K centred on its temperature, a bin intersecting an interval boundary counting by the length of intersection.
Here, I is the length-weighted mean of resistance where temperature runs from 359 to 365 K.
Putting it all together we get 4.47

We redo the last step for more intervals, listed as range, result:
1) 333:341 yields 6.2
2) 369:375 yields 4.9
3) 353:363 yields 4.94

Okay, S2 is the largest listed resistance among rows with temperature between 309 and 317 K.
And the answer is 6.231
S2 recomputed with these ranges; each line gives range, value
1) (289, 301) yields 6.143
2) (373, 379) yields 5.24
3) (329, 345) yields 6.46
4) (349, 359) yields 5.839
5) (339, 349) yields 6.14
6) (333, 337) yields 6.417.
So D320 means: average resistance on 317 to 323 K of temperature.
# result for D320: 6.21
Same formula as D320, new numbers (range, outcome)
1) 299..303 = 5.99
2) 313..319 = 6.09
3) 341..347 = 6.08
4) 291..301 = 5.87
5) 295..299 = 5.87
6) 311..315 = 6.08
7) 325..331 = 6.34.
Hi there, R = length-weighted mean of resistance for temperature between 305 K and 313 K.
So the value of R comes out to 6.12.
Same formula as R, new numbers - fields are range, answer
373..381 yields 5.25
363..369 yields 4.38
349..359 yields 5.39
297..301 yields 5.95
